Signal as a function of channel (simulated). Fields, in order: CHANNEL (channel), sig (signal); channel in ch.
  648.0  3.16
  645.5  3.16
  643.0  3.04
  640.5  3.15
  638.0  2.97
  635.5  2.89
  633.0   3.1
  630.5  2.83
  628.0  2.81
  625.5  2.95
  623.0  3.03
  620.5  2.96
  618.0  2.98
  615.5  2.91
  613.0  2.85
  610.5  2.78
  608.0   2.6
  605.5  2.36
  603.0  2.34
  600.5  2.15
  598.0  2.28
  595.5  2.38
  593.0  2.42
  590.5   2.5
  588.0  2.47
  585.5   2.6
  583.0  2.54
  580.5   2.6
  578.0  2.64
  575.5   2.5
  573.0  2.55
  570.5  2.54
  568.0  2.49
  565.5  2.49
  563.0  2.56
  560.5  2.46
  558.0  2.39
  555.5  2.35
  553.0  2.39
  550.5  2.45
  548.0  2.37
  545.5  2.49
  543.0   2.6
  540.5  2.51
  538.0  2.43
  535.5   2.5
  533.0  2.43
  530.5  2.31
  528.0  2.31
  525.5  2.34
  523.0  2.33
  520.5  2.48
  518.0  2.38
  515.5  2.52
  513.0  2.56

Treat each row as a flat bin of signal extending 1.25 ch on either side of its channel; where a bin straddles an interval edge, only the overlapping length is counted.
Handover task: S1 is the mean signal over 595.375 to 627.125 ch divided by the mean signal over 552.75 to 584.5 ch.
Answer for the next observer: 1.1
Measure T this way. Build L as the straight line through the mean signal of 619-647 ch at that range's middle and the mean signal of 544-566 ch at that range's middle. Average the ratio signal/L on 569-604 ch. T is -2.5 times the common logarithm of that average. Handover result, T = 0.08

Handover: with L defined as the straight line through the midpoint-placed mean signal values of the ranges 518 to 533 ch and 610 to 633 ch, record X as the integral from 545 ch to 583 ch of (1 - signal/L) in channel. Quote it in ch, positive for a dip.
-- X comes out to 1.4 ch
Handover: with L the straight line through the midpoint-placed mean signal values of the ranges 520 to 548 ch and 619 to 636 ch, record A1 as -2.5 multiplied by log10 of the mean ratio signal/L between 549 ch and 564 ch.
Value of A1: 0.05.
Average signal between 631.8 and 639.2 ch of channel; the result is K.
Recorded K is 2.99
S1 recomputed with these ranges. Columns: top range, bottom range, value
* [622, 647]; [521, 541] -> 1.25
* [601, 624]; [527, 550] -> 1.12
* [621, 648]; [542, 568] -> 1.22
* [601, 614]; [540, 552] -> 1.03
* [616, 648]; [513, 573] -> 1.22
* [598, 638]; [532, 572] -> 1.12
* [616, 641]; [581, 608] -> 1.22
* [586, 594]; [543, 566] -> 1.01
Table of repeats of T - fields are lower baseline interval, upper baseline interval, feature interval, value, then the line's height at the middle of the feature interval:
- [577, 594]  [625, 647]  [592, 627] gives 0.046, 2.75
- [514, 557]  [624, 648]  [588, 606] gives 0.178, 2.78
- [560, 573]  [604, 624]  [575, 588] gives 0.014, 2.6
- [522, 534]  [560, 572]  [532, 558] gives -0.014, 2.42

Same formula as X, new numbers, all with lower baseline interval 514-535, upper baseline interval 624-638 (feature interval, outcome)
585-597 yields 1.15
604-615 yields 0.62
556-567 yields 0.47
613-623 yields -0.31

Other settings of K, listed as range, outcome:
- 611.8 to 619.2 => 2.91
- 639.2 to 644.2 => 3.09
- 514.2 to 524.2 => 2.43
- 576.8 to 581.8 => 2.62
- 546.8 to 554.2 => 2.4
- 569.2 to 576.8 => 2.53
